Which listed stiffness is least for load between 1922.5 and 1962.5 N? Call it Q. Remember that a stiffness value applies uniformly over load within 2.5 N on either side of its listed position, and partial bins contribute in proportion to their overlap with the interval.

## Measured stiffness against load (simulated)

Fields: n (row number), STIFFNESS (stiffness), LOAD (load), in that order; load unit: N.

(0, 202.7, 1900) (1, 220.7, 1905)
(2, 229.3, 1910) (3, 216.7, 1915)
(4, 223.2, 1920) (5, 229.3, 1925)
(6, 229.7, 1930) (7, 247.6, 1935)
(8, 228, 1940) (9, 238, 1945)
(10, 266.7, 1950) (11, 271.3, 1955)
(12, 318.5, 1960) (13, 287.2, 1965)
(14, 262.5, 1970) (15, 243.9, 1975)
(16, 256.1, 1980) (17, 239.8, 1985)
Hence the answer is 228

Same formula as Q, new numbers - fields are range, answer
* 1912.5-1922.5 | 216.7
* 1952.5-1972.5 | 262.5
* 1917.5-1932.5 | 223.2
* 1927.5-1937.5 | 229.7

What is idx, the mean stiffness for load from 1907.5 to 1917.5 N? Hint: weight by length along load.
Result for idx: 223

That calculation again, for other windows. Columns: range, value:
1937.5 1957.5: 251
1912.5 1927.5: 223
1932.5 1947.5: 238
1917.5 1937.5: 232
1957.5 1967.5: 303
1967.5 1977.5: 253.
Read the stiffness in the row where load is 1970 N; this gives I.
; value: 262.5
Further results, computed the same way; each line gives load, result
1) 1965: 287.2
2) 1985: 239.8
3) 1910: 229.3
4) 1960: 318.5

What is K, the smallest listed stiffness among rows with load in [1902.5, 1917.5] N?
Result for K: 216.7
